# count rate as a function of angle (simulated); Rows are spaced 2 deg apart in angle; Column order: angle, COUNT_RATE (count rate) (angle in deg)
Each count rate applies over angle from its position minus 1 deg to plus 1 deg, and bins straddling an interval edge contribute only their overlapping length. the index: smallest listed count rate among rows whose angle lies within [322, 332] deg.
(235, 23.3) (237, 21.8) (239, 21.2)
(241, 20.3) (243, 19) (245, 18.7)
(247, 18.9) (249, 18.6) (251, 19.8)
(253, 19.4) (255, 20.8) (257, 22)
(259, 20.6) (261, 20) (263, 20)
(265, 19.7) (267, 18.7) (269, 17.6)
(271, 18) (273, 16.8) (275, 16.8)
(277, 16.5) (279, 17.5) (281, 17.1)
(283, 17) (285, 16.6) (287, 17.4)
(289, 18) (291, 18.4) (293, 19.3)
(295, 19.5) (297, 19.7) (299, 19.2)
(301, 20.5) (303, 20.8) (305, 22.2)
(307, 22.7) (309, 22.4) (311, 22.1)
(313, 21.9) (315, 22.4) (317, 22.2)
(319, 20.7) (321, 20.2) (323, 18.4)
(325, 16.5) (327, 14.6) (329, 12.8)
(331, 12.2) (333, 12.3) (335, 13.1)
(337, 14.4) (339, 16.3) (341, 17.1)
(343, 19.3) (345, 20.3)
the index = 12.2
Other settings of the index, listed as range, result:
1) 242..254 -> 18.6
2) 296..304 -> 19.2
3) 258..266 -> 19.7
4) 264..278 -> 16.5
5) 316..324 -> 18.4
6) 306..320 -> 20.7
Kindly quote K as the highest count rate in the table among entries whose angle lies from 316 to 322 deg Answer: 22.2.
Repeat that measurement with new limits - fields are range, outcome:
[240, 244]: 20.3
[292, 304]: 20.8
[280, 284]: 17.1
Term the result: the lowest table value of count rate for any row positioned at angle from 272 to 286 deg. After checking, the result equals 16.5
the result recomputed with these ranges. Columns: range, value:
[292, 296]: 19.3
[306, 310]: 22.4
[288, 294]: 18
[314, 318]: 22.2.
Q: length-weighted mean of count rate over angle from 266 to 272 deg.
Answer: 18.1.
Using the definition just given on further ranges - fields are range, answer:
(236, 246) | 20.2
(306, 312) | 22.4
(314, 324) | 20.8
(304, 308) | 22.4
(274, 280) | 16.9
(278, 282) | 17.3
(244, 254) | 19.1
